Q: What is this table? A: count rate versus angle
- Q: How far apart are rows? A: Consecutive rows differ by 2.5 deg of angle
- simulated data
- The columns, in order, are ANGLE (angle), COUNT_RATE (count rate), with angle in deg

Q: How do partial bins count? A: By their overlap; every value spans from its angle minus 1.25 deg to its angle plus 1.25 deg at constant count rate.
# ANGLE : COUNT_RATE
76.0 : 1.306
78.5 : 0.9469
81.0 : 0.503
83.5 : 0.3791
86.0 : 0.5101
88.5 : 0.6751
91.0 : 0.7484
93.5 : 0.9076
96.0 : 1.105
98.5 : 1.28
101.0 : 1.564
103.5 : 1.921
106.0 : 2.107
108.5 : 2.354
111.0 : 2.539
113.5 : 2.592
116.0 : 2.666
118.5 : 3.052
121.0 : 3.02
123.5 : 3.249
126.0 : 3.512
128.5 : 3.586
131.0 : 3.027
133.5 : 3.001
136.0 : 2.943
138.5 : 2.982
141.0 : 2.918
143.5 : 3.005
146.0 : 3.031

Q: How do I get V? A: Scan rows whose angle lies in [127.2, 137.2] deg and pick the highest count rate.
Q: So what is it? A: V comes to 3.586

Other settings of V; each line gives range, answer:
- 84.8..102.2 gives 1.564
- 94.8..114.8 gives 2.592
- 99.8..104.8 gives 1.921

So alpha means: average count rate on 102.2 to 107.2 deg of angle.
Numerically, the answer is 2.01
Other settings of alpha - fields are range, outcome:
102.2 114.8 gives 2.3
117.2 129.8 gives 3.28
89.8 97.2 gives 0.92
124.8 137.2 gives 3.21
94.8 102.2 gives 1.32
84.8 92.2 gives 0.645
